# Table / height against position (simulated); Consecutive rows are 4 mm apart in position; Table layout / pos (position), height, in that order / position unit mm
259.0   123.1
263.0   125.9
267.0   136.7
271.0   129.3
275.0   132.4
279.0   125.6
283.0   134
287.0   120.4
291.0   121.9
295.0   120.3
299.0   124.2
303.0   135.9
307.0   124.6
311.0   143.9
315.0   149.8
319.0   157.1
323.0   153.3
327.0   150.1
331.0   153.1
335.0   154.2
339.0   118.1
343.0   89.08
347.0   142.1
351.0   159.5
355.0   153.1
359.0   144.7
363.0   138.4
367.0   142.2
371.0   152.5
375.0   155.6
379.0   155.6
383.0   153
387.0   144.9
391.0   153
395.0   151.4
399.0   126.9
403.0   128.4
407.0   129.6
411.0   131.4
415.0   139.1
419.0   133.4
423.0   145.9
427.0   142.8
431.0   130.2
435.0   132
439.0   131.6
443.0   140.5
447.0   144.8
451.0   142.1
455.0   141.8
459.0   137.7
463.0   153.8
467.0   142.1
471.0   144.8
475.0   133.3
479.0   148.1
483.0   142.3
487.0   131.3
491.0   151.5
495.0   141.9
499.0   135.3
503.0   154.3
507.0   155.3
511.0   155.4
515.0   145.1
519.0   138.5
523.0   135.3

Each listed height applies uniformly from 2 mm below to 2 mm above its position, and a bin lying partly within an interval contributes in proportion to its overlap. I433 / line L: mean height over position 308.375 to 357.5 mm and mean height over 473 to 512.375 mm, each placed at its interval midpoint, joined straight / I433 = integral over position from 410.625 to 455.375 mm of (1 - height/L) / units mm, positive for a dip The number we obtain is 1.9 mm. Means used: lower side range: 143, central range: 138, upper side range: 145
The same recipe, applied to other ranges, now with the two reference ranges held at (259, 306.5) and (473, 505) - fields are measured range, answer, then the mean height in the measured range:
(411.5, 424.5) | -0.1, 138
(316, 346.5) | -2.1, 140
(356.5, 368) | -0.8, 142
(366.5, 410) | -3.1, 145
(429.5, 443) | 0.6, 133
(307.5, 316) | -0.8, 143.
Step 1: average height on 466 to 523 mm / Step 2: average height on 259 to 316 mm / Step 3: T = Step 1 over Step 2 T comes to 1.11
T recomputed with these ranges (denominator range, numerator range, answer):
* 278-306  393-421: 1.07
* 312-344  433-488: 0.99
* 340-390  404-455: 0.95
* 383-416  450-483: 1.03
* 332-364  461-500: 1.03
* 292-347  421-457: 1.02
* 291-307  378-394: 1.20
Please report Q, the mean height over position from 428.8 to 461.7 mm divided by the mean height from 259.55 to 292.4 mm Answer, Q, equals 1.08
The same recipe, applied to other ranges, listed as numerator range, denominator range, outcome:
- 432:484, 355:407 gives 0.97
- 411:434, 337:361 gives 1.02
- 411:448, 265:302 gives 1.08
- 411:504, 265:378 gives 1.02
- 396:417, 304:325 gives 0.91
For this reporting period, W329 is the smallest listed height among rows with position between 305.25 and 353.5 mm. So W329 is 89.08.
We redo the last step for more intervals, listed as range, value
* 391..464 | 126.9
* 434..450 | 131.6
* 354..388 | 138.4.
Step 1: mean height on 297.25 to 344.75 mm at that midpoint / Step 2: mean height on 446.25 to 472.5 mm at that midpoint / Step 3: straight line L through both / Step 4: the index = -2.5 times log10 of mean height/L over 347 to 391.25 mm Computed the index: -0.072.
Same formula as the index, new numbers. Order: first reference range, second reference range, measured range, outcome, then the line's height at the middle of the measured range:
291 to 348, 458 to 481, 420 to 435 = 0.03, 141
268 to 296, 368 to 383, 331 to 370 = 0.06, 146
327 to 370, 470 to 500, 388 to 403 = -0.01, 141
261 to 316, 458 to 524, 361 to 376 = -0.08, 136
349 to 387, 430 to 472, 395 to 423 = 0.09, 145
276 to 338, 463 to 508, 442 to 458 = 0.00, 143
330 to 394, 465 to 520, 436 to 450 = 0.04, 144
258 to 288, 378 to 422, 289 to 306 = 0.05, 131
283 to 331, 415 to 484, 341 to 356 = 0.03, 138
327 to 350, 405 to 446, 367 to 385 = -0.14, 135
